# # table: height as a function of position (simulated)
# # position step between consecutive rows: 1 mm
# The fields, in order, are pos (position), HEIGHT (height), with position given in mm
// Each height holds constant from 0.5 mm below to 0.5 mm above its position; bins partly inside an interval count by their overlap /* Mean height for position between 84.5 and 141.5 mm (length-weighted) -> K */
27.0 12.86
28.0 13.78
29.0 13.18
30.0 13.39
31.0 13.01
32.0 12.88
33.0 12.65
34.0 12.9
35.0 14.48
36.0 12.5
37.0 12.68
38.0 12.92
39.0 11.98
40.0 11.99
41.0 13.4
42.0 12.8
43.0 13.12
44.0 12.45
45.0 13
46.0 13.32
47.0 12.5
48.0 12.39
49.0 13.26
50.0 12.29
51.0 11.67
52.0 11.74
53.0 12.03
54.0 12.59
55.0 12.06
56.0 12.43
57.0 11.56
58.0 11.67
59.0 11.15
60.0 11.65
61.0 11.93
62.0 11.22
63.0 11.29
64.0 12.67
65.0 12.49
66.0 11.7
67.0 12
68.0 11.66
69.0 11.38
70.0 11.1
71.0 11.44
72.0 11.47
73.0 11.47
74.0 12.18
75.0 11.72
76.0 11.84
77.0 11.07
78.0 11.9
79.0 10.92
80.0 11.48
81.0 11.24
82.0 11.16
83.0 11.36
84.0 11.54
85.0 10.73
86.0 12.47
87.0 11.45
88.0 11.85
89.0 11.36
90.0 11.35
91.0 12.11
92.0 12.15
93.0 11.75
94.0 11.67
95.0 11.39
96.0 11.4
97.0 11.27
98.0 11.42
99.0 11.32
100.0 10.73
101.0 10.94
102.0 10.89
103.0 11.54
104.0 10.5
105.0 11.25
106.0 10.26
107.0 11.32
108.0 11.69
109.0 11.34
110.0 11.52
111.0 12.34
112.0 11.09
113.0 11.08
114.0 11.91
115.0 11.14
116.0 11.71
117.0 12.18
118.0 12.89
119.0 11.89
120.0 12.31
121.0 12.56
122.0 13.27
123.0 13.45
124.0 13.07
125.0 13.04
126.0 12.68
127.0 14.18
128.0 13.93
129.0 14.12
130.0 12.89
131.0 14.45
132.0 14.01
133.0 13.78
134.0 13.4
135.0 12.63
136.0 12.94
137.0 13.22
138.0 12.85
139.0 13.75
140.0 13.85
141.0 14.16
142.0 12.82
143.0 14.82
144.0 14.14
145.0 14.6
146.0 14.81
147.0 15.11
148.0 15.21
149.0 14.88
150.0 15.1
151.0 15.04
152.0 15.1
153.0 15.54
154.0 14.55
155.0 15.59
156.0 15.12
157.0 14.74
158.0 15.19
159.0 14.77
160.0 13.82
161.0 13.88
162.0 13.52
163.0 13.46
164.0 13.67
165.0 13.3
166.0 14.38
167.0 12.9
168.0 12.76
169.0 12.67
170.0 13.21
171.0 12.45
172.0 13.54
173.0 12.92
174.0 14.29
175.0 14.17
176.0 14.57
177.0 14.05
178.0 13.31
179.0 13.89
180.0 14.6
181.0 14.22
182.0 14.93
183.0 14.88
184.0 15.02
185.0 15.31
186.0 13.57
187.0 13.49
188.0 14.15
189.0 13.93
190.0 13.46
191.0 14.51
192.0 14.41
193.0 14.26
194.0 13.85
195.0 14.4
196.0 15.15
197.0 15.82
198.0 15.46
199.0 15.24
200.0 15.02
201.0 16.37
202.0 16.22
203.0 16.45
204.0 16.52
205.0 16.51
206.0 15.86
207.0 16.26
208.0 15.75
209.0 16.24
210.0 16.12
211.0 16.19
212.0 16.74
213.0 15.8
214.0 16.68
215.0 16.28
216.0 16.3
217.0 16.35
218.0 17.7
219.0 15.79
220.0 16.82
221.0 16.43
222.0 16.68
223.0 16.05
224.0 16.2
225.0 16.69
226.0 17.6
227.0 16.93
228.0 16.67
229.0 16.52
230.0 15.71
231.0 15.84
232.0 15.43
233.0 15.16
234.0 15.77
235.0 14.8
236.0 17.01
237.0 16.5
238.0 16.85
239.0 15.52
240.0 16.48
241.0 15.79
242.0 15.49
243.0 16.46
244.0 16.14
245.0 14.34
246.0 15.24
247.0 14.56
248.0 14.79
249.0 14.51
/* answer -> 12.2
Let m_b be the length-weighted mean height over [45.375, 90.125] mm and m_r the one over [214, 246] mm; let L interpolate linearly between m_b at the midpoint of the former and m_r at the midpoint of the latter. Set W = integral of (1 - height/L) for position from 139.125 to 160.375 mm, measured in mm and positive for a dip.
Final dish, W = -1.0 mm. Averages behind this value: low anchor 11.8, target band 14.7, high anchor 16.2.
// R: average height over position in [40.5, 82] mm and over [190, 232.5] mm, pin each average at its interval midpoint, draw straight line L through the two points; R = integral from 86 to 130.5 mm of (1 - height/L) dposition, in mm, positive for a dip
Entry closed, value 4.4 mm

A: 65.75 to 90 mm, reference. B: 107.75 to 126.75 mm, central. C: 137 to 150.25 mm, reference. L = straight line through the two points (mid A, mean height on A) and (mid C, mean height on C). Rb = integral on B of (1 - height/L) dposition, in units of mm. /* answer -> 1.4 mm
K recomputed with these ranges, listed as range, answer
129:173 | 14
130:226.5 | 14.8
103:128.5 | 12.1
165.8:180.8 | 13.6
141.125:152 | 14.7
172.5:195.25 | 14.2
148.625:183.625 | 14.1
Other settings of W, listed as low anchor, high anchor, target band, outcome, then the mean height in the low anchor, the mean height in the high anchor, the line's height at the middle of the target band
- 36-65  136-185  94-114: 2.9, 12.3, 14.2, 13.2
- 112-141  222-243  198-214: -0.7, 13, 16.2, 15.4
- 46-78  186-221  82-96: 1.1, 11.9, 15.6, 12.6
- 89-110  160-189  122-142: -1.7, 11.3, 13.8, 12.4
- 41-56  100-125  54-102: 2.4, 12.5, 11.8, 12.2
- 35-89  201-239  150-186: 1.7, 12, 16.3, 14.9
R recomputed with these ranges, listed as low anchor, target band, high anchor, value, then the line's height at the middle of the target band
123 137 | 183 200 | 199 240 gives 0.94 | 15.4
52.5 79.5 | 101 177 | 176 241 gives 2.40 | 13.7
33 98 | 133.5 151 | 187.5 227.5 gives 0.02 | 14.1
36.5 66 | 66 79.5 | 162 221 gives 1.19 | 12.7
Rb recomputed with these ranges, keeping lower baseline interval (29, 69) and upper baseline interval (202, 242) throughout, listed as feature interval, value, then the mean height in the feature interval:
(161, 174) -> 1.5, 13.3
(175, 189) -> 1.0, 14.3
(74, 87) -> 1.6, 11.5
